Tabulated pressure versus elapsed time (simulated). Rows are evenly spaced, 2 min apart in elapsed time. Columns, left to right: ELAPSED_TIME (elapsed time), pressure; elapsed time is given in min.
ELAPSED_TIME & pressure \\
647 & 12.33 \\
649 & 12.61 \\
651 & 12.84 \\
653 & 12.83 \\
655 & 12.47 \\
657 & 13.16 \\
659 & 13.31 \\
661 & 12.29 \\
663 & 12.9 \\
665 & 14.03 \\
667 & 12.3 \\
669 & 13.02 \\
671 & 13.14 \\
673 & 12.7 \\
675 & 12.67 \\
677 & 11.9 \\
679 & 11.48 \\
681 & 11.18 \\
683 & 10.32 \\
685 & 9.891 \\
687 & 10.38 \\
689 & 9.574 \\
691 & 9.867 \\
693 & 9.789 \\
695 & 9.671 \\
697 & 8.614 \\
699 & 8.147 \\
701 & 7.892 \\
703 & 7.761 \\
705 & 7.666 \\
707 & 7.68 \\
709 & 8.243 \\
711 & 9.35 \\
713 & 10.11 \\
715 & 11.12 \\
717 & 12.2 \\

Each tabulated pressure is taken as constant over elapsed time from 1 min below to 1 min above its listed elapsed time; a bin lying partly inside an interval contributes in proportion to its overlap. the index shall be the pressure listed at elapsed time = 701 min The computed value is 7.892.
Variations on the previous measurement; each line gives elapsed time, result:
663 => 12.9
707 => 7.68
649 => 12.61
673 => 12.7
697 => 8.614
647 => 12.33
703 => 7.761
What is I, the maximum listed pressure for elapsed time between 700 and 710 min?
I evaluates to 8.243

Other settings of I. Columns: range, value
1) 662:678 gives 14.03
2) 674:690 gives 12.67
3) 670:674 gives 13.14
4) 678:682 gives 11.48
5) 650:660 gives 13.31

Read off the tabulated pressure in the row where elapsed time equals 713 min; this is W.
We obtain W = 10.11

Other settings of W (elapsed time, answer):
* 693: 9.789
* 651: 12.84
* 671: 13.14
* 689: 9.574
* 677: 11.9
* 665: 14.03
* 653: 12.83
